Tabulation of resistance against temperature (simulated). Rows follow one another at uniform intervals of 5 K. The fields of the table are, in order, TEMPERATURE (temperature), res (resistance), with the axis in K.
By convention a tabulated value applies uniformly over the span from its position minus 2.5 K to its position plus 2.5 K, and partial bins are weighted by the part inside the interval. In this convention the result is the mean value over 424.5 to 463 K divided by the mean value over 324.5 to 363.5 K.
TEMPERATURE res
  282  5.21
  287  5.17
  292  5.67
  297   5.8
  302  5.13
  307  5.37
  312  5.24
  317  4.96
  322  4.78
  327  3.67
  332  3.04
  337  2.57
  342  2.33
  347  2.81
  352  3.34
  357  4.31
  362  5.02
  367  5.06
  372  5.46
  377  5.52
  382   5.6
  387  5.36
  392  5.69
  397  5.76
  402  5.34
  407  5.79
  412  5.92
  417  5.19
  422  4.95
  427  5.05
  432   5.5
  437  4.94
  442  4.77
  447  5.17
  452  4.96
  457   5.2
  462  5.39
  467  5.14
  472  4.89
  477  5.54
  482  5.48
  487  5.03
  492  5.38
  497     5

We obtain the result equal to 1.5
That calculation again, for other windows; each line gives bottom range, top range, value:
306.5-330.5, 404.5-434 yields 1.15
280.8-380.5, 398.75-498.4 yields 1.16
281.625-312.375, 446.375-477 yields 0.96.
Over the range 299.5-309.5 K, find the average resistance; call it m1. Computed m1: 5.25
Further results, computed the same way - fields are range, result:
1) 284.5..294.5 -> 5.42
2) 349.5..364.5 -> 4.22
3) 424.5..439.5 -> 5.16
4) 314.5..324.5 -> 4.87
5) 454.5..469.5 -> 5.24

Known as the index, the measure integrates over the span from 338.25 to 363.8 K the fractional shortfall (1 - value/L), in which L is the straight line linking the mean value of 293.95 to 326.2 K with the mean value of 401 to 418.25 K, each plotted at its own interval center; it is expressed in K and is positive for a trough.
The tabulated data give 8.9 K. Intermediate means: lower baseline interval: 5.14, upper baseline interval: 5.61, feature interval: 3.47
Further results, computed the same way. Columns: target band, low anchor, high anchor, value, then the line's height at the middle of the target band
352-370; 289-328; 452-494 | 1.93 K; 5.17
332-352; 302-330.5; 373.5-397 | 9.25 K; 5.07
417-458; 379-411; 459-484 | 2.68 K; 5.43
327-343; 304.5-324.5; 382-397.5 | 7.30 K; 5.22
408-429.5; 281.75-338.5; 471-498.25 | -1.11 K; 5.05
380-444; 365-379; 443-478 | -1.40 K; 5.26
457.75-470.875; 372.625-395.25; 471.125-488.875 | 0.25 K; 5.32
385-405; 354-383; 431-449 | -1.80 K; 5.09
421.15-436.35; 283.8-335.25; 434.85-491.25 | -0.24 K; 5.08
